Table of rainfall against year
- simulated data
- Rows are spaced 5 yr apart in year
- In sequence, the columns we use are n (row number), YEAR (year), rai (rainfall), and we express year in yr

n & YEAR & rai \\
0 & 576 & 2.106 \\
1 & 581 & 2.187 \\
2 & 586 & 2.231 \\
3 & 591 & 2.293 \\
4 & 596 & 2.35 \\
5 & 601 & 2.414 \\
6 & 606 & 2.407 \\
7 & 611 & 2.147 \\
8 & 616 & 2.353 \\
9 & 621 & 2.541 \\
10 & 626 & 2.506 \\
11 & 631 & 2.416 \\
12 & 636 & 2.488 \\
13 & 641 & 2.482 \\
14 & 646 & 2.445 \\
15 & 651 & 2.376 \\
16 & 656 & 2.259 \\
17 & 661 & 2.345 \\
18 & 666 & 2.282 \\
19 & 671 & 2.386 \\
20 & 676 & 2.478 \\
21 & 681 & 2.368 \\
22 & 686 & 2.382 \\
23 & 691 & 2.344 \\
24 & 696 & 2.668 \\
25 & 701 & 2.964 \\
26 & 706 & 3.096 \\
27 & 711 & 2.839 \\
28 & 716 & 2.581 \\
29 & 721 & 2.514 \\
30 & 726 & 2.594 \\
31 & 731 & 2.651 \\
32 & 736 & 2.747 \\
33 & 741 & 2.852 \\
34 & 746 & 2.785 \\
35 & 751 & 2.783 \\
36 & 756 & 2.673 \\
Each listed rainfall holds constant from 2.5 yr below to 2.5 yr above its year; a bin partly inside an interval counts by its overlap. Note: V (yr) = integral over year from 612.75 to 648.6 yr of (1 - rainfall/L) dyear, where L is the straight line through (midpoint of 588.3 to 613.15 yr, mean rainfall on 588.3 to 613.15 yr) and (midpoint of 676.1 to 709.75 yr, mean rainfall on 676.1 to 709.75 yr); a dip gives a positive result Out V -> -0.5 yr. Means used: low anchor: 2.32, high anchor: 2.63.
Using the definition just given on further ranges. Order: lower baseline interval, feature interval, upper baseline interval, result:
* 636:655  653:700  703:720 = 3.63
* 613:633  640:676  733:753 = 2.48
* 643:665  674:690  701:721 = 1.11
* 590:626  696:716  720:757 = -1.96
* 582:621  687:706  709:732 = -0.92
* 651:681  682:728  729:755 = -1.68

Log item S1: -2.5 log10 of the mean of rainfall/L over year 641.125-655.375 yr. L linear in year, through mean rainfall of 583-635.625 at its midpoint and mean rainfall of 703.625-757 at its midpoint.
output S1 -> 0.04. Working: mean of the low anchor 2.37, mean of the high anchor 2.74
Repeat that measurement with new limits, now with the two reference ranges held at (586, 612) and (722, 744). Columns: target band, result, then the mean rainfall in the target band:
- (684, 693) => 0.09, 2.36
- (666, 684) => 0.06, 2.39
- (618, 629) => -0.05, 2.51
